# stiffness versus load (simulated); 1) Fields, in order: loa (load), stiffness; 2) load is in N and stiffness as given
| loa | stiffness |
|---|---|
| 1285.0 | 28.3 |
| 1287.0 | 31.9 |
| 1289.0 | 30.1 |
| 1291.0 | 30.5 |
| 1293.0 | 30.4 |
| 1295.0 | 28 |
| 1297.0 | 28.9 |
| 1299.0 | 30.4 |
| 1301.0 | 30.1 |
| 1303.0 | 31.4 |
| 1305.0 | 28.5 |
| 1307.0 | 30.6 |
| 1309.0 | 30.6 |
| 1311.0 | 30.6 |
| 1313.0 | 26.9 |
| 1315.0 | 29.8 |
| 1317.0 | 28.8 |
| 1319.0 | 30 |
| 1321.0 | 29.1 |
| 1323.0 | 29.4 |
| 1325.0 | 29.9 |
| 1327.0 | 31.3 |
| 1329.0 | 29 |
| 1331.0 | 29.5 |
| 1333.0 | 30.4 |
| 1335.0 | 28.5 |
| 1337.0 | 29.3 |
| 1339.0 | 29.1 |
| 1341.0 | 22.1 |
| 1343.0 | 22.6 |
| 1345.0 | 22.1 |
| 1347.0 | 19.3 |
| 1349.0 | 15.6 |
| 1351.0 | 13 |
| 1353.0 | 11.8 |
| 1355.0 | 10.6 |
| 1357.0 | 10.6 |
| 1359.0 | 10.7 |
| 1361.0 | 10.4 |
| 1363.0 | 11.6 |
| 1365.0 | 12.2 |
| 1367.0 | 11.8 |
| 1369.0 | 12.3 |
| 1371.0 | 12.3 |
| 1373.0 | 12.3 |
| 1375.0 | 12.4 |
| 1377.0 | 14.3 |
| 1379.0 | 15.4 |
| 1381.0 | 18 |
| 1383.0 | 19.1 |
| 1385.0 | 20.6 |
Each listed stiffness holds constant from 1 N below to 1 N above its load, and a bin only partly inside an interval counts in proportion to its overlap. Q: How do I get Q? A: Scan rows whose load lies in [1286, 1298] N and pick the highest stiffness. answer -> 31.9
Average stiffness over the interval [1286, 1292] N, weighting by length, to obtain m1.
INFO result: 30.8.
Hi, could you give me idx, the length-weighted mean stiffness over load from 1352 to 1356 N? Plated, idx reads 11.2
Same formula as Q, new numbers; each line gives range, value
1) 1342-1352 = 22.6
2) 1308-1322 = 30.6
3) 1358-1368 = 12.2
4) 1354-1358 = 10.6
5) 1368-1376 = 12.4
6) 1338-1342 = 29.1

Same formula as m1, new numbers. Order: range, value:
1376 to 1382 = 15.9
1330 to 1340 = 29.4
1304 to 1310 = 29.9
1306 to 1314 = 29.7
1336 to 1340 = 29.2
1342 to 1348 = 21.3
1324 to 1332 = 29.9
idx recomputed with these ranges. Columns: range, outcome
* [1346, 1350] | 17.4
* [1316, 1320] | 29.4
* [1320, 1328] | 29.9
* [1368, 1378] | 12.7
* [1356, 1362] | 10.6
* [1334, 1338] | 28.9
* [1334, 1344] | 26.3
